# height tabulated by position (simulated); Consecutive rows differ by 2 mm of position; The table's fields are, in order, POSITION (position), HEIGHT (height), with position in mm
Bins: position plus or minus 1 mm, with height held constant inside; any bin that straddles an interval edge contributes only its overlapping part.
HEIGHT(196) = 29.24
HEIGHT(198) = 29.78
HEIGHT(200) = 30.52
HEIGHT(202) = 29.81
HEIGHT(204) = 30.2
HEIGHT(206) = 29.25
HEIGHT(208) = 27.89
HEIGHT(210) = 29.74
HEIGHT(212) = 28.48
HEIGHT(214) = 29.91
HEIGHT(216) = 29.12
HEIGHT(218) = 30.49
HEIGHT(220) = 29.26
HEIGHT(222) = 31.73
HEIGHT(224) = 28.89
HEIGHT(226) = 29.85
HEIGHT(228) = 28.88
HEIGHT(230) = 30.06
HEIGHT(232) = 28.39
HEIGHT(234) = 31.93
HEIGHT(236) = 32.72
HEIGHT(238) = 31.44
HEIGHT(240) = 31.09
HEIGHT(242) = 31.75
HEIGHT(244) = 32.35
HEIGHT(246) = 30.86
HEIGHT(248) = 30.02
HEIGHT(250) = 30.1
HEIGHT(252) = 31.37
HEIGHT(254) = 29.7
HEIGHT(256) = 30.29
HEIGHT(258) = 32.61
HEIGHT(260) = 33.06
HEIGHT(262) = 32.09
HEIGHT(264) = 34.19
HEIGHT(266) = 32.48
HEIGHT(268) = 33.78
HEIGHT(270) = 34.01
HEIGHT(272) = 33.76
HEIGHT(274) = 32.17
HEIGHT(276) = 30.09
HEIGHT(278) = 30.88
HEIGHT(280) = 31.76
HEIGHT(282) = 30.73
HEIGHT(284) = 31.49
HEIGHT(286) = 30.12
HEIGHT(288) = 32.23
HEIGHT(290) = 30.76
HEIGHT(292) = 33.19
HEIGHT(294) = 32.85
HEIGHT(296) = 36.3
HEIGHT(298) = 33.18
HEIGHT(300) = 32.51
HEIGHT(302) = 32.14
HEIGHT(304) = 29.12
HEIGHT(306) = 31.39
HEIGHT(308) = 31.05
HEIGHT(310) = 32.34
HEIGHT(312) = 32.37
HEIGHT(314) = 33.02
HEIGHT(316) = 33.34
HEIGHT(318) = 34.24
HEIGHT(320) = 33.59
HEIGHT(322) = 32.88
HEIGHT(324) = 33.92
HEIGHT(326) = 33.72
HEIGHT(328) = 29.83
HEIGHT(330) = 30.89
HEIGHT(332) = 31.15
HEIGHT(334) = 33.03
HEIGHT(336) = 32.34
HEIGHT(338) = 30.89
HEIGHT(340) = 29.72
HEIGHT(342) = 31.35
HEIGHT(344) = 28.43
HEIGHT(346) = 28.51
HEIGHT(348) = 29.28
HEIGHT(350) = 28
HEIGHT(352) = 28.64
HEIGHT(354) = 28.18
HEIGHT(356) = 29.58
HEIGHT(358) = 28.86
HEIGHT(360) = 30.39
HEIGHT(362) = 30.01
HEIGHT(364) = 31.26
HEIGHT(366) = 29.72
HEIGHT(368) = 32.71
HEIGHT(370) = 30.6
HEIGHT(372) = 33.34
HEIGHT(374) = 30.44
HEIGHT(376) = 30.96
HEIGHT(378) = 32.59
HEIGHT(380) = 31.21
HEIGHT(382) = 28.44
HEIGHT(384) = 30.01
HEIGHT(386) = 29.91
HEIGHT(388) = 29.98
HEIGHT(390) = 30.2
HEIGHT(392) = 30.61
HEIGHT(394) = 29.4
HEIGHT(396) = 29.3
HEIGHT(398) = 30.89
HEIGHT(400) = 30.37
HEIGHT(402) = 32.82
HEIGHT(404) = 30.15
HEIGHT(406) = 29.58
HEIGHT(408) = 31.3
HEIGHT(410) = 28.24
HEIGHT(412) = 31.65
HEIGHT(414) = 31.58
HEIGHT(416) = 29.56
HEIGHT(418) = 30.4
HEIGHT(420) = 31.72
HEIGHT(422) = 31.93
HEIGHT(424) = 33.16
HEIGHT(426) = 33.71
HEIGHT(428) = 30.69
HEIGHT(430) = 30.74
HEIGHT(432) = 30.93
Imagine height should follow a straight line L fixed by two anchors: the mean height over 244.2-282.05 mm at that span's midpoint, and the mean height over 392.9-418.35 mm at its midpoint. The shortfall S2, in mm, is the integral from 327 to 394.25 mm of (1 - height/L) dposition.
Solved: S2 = 1.2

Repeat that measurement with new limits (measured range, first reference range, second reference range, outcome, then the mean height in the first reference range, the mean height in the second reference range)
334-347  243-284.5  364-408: 0.3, 31.8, 30.7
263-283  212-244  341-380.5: -1.4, 30.4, 30.2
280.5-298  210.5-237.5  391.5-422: -1.2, 30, 30.5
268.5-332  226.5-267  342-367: -4.1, 31.3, 29.3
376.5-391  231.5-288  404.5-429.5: 0.4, 31.7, 31.1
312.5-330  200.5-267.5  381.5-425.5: -1.3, 30.6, 30.6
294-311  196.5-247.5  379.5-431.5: -1.1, 30.2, 30.7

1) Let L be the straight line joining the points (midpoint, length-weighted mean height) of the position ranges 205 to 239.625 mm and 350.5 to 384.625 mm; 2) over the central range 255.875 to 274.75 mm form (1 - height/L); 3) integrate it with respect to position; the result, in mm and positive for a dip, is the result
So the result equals -1.8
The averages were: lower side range 29.9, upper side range 30.4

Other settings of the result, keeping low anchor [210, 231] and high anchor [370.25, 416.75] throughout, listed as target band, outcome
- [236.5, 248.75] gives -0.6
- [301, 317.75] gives -1.0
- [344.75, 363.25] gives 0.8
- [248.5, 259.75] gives -0.4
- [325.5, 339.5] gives -0.6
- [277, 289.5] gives -0.5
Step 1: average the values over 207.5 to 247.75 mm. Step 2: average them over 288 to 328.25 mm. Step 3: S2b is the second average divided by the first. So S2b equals 1.08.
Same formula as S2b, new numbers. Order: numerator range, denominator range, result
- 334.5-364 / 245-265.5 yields 0.94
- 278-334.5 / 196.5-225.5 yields 1.09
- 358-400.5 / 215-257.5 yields 1.00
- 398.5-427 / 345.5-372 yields 1.04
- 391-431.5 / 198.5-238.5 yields 1.03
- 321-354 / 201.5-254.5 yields 1.02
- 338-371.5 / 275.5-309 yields 0.94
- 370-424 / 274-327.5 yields 0.95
